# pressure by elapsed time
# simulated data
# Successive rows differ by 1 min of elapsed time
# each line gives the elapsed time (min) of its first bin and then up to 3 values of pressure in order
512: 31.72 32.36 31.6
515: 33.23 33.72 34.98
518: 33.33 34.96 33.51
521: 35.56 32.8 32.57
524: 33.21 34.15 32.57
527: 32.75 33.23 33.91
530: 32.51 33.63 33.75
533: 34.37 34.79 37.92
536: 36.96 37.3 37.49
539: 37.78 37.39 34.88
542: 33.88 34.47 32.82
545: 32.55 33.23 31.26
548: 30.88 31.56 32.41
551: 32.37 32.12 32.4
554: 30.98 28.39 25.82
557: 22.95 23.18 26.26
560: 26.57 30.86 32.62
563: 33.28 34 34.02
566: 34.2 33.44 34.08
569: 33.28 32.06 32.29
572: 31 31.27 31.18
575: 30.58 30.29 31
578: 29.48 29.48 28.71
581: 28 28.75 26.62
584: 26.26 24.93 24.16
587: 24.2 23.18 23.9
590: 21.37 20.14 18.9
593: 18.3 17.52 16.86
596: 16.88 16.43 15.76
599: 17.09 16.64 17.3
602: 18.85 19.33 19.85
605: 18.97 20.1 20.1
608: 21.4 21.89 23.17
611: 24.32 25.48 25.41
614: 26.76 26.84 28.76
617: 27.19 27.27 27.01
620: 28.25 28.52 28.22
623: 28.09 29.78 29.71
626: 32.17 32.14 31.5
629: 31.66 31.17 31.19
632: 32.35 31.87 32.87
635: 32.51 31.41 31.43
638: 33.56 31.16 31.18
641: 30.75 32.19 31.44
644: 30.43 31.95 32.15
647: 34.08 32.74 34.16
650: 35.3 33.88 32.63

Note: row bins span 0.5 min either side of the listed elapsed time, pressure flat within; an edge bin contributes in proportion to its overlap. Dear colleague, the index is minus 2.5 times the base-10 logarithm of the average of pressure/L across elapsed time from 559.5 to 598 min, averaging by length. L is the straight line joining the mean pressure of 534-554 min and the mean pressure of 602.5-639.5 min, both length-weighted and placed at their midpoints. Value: 0.15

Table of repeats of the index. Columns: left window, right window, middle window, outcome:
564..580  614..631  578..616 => 0.348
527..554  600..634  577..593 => 0.173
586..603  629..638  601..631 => 0.017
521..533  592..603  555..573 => -0.227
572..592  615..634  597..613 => 0.382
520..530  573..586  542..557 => -0.001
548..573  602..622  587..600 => 0.368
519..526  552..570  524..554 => -0.053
